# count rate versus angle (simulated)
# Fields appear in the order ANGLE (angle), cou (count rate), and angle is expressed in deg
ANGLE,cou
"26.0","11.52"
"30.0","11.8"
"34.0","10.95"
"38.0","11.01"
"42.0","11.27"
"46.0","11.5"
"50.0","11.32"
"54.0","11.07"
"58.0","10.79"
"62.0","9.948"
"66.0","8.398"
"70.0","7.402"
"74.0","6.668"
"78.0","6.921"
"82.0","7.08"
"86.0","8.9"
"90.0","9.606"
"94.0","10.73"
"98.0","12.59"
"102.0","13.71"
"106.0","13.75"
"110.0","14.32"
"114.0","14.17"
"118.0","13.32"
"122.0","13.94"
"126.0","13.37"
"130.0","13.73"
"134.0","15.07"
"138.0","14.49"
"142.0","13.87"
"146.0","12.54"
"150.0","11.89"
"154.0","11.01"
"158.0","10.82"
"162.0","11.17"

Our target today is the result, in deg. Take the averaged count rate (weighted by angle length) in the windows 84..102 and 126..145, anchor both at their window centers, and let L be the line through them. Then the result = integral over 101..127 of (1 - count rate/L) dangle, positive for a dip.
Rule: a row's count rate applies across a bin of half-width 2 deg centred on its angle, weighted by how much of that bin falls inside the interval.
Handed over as -2.95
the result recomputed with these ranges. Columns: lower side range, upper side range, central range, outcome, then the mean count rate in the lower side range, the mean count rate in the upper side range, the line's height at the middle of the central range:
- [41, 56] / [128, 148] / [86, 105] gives 1.8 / 11.3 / 13.9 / 12.7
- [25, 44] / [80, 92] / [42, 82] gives 2.4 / 11.3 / 8.53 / 9.82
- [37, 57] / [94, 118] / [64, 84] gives 8.1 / 11.2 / 13.4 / 12.2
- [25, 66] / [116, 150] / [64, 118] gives 8.9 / 11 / 13.7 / 12.4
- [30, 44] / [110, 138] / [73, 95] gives 7.7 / 11.2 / 14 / 12.7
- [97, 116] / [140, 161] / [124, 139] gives -1.7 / 13.8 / 12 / 12.8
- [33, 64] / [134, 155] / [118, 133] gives -1.3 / 11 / 13.1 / 12.7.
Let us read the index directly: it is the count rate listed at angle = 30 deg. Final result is 11.8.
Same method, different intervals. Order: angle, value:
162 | 11.17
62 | 9.948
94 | 10.73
